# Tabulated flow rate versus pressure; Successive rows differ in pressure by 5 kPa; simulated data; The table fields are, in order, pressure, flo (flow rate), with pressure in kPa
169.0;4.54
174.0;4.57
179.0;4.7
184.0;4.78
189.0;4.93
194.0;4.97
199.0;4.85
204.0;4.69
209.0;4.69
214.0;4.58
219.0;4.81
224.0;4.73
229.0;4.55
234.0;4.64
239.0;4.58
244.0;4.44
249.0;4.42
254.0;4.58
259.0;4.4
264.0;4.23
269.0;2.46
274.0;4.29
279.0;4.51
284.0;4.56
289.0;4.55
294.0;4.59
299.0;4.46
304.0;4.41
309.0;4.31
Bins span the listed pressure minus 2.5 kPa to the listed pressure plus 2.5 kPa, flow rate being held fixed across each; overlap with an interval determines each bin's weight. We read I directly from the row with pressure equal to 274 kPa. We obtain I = 4.29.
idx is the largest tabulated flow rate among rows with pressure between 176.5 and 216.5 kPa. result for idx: 4.97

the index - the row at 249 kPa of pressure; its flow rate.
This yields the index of 4.42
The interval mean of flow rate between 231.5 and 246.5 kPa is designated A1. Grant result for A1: 4.55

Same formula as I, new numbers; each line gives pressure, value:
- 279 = 4.51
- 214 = 4.58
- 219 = 4.81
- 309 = 4.31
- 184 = 4.78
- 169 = 4.54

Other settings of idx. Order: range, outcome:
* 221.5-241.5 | 4.73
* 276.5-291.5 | 4.56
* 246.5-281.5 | 4.58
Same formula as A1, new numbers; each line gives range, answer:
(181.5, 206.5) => 4.84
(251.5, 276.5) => 3.99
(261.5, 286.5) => 4.01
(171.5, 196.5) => 4.79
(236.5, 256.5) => 4.5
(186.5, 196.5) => 4.95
